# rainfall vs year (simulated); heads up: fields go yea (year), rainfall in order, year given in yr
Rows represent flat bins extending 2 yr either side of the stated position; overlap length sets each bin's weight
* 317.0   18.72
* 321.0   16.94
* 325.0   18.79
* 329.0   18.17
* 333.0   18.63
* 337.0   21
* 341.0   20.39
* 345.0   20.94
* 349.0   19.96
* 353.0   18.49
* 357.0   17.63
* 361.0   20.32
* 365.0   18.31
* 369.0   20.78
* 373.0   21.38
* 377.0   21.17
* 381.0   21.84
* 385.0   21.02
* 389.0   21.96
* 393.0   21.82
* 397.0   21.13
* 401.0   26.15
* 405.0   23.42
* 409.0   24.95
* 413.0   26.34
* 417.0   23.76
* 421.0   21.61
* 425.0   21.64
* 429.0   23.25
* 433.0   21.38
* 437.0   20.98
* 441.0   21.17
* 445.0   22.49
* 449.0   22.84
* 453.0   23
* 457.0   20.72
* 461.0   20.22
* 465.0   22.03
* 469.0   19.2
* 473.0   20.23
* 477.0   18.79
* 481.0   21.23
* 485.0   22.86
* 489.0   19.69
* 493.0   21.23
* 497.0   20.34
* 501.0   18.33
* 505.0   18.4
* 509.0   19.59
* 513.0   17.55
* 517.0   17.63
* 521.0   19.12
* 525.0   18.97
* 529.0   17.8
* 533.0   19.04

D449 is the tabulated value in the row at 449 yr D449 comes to 22.84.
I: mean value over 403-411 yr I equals 24.2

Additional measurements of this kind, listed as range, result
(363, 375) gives 20.2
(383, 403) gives 22.4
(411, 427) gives 23.3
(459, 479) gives 20.1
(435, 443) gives 21.1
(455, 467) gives 21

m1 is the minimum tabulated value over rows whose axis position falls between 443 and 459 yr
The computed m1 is 20.72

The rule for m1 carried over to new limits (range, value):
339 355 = 18.49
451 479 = 18.79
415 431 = 21.61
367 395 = 20.78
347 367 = 17.63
